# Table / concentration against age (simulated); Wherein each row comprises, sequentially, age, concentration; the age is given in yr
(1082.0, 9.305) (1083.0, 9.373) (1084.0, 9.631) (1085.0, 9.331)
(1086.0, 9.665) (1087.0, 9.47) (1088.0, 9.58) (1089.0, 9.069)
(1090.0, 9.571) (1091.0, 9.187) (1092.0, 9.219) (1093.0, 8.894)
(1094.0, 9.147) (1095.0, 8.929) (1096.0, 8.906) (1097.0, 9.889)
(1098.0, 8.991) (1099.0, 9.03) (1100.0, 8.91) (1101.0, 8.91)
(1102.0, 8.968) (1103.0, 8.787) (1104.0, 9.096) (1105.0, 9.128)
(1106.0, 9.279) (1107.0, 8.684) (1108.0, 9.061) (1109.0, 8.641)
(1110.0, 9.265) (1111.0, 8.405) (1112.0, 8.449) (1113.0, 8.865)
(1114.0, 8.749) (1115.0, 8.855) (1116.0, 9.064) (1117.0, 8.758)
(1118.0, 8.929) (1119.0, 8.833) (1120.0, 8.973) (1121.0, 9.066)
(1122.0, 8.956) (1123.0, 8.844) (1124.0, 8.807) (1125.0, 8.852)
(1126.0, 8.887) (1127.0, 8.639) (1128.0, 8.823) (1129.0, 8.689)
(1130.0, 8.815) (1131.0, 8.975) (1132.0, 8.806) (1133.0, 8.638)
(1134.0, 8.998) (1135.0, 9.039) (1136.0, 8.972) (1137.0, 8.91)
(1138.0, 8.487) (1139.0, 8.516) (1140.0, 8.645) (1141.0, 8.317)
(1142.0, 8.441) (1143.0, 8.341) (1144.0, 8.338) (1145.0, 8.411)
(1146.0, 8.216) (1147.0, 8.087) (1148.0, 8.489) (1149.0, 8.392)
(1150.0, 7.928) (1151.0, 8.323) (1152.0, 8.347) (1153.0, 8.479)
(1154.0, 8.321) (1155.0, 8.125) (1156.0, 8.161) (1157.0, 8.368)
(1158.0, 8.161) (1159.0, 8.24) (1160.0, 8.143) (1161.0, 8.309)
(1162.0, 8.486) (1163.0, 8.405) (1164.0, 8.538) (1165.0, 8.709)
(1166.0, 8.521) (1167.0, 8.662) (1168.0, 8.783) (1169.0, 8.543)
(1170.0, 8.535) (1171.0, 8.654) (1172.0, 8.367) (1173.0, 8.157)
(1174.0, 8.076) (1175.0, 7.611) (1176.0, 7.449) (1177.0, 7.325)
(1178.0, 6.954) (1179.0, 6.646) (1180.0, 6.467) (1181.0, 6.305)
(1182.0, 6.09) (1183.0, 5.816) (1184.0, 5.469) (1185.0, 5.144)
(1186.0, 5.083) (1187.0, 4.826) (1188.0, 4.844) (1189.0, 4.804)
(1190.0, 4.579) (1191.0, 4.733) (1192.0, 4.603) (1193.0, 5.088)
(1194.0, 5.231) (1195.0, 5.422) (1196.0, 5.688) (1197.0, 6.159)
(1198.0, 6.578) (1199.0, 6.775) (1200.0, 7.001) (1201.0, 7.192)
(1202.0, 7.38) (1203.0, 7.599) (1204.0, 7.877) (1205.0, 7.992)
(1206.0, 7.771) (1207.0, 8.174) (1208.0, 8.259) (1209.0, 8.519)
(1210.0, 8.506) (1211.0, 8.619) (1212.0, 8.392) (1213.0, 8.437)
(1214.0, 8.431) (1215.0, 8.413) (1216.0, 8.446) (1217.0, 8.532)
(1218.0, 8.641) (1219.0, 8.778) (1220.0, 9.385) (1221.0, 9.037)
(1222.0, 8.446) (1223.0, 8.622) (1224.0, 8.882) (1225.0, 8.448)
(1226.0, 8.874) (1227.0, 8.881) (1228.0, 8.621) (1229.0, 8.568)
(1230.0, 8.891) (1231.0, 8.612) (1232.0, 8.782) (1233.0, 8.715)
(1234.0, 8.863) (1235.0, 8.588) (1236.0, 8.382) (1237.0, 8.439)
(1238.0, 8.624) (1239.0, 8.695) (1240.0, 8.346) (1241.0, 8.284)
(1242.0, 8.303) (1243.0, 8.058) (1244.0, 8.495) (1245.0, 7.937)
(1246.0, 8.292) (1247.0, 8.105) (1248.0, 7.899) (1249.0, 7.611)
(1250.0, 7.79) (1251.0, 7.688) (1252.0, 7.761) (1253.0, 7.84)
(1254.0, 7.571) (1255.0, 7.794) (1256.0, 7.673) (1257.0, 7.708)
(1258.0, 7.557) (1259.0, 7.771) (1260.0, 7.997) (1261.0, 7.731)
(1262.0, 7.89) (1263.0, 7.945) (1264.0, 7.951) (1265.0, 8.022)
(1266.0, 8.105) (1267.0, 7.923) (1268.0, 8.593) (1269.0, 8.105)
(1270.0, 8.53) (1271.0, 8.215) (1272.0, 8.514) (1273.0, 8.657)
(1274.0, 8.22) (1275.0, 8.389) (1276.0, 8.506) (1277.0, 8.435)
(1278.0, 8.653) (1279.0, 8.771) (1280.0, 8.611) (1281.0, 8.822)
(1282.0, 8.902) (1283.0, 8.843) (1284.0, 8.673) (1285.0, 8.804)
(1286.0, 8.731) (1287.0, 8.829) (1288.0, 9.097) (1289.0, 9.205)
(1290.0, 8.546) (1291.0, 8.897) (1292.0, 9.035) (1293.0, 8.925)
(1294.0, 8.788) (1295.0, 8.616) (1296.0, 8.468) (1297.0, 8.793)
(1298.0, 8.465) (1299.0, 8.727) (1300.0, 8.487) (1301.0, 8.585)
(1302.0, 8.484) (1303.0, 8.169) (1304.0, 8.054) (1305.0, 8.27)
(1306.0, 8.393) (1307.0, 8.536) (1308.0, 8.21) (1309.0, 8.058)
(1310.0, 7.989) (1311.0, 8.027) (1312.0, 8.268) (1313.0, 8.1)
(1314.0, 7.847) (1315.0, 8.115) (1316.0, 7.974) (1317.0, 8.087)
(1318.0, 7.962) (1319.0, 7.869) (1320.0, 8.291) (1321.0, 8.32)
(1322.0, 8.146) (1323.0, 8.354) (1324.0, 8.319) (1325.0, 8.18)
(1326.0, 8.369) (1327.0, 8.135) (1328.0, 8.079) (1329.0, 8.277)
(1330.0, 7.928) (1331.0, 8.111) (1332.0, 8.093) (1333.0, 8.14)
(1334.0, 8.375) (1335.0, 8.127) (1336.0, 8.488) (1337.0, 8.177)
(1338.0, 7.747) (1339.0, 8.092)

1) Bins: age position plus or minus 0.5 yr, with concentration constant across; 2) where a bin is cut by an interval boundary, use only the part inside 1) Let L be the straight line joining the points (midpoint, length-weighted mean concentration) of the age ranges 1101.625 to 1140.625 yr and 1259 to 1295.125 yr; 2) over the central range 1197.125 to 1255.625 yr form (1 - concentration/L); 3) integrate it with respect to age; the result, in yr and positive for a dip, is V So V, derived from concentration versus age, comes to 2.6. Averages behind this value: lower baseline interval 8.85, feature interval 8.23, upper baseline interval 8.5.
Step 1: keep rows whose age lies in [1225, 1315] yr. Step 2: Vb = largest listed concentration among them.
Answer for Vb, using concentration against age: 9.205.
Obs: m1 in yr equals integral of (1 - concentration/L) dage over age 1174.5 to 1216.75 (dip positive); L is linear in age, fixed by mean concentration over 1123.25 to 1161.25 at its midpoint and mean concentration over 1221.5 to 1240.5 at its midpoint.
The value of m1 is 9.1 yr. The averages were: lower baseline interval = 8.51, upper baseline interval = 8.65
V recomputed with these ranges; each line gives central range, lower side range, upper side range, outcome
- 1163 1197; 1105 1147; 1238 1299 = 7.6 yr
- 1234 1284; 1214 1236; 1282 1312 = 2.5 yr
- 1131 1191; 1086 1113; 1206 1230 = 7.3 yr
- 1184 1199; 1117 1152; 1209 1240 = 5.9 yr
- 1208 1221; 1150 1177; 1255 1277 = -0.6 yr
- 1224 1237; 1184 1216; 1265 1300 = -2.2 yr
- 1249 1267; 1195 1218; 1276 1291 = 1.3 yr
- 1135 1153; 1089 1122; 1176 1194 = -2.7 yr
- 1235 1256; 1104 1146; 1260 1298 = 1.2 yr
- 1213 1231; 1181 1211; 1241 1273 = -4.2 yr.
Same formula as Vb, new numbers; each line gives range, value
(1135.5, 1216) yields 8.972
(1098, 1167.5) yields 9.279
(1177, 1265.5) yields 9.385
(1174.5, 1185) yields 7.611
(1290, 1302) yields 9.035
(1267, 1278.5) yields 8.657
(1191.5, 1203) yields 7.599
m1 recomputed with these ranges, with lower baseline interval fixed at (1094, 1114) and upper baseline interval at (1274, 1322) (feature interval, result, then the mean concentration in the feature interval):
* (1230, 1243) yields 0.1 yr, 8.55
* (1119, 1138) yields 0.1 yr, 8.86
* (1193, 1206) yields 3.0 yr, 6.72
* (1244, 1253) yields 0.7 yr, 7.92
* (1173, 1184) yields 2.4 yr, 6.87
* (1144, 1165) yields 1.2 yr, 8.31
